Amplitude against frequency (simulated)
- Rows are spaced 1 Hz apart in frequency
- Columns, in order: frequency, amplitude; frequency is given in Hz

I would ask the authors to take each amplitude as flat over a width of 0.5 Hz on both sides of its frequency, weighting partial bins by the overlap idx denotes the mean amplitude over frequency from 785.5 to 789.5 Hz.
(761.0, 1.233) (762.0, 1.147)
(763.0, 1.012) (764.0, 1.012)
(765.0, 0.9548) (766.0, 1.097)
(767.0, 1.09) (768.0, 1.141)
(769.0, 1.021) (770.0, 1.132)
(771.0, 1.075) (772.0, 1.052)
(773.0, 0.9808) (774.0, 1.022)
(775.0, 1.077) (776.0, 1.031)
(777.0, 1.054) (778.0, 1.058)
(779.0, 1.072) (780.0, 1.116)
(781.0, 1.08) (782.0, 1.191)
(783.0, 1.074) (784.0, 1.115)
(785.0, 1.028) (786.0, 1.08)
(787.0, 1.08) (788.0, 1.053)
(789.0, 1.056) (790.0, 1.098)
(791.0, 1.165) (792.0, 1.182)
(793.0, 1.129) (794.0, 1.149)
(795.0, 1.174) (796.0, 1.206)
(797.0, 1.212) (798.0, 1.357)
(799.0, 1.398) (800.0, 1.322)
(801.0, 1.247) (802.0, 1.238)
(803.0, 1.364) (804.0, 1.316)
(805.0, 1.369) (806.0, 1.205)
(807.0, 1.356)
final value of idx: 1.07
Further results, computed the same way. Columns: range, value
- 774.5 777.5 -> 1.05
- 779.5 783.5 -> 1.12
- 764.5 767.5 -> 1.05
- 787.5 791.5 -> 1.09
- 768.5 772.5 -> 1.07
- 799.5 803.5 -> 1.29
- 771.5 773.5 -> 1.02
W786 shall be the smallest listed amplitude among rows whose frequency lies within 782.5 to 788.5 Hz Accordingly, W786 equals 1.028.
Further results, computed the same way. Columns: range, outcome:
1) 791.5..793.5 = 1.129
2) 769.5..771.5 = 1.075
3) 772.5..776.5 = 0.9808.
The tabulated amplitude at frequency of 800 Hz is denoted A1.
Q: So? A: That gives 1.322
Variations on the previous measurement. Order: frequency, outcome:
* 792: 1.182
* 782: 1.191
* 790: 1.098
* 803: 1.364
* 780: 1.116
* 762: 1.147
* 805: 1.369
